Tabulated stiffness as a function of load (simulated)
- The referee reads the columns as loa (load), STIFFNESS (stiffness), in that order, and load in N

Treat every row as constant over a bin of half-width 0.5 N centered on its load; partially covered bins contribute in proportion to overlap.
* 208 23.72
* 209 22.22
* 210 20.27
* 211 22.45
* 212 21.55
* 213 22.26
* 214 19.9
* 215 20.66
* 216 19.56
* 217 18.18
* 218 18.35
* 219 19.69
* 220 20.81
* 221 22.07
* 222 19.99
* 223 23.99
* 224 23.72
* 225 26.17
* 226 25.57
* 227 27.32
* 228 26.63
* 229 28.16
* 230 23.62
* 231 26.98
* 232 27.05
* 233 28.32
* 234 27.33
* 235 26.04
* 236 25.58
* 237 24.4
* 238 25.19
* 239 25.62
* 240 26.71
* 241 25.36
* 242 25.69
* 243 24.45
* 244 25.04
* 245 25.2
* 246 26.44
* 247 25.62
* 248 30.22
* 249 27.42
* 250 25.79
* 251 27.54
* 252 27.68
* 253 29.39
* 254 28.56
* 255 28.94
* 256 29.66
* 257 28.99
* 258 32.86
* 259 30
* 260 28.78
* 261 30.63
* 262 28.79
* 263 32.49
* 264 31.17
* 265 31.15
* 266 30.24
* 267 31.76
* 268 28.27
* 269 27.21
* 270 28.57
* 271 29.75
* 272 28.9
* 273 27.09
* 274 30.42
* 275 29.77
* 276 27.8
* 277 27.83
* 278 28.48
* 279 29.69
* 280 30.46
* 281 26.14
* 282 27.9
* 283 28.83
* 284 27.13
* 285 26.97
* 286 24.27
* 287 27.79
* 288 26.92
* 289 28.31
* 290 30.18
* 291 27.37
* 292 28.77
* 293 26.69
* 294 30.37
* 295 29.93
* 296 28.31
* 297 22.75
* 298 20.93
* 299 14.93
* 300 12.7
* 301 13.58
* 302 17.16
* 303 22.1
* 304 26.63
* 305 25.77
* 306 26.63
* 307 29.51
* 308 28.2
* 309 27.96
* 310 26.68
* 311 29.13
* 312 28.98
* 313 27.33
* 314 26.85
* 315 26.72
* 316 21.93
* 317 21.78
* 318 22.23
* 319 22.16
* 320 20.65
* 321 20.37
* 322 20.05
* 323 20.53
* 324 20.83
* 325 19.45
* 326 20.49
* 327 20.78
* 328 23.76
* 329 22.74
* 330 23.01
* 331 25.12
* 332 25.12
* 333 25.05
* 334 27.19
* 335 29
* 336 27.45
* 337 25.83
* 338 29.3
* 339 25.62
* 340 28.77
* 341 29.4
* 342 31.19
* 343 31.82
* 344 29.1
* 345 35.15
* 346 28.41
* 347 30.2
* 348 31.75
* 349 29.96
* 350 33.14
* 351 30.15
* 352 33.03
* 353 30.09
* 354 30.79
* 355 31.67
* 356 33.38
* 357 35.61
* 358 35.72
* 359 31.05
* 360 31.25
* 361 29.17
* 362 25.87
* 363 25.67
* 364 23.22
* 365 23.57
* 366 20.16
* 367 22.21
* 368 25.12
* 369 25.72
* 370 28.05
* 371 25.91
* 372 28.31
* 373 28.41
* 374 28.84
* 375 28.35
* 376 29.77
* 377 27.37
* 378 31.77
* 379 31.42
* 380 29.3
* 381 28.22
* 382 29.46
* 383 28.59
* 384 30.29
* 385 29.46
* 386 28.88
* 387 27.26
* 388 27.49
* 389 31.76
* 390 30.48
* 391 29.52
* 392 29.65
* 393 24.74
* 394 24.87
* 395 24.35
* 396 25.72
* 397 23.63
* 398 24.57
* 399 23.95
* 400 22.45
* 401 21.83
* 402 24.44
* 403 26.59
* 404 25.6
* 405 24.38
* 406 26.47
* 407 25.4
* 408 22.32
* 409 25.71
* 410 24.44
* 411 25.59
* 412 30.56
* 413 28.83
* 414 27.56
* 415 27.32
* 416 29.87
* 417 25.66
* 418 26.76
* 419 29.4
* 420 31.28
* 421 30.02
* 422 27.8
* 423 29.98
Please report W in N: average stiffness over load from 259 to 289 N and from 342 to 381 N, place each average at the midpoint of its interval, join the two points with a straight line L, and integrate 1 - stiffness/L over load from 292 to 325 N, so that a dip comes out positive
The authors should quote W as 5.9 N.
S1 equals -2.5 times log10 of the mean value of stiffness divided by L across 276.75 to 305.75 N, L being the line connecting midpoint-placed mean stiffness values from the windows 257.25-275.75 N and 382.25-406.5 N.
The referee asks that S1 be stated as 0.15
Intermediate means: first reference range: 29.8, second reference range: 26.6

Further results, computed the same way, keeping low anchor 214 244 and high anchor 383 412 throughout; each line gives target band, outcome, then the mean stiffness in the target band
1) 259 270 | -0.214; 30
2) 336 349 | -0.160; 29.6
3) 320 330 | 0.201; 21.1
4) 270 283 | -0.159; 28.7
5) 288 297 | -0.136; 28.3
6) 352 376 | -0.099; 28.3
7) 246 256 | -0.144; 27.9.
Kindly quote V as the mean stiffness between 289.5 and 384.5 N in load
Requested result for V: 26.7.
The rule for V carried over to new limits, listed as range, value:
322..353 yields 27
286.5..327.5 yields 24.2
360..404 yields 26.9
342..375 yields 29.2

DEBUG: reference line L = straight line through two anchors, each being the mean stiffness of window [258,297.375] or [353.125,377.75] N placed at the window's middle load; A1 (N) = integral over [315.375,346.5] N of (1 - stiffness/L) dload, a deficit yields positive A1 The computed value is 3.7 N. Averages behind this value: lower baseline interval 28.7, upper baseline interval 28.2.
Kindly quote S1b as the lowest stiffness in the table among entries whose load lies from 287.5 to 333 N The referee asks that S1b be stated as 12.7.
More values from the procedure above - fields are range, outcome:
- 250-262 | 25.79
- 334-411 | 20.16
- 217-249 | 18.18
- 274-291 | 24.27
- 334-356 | 25.62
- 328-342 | 22.74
